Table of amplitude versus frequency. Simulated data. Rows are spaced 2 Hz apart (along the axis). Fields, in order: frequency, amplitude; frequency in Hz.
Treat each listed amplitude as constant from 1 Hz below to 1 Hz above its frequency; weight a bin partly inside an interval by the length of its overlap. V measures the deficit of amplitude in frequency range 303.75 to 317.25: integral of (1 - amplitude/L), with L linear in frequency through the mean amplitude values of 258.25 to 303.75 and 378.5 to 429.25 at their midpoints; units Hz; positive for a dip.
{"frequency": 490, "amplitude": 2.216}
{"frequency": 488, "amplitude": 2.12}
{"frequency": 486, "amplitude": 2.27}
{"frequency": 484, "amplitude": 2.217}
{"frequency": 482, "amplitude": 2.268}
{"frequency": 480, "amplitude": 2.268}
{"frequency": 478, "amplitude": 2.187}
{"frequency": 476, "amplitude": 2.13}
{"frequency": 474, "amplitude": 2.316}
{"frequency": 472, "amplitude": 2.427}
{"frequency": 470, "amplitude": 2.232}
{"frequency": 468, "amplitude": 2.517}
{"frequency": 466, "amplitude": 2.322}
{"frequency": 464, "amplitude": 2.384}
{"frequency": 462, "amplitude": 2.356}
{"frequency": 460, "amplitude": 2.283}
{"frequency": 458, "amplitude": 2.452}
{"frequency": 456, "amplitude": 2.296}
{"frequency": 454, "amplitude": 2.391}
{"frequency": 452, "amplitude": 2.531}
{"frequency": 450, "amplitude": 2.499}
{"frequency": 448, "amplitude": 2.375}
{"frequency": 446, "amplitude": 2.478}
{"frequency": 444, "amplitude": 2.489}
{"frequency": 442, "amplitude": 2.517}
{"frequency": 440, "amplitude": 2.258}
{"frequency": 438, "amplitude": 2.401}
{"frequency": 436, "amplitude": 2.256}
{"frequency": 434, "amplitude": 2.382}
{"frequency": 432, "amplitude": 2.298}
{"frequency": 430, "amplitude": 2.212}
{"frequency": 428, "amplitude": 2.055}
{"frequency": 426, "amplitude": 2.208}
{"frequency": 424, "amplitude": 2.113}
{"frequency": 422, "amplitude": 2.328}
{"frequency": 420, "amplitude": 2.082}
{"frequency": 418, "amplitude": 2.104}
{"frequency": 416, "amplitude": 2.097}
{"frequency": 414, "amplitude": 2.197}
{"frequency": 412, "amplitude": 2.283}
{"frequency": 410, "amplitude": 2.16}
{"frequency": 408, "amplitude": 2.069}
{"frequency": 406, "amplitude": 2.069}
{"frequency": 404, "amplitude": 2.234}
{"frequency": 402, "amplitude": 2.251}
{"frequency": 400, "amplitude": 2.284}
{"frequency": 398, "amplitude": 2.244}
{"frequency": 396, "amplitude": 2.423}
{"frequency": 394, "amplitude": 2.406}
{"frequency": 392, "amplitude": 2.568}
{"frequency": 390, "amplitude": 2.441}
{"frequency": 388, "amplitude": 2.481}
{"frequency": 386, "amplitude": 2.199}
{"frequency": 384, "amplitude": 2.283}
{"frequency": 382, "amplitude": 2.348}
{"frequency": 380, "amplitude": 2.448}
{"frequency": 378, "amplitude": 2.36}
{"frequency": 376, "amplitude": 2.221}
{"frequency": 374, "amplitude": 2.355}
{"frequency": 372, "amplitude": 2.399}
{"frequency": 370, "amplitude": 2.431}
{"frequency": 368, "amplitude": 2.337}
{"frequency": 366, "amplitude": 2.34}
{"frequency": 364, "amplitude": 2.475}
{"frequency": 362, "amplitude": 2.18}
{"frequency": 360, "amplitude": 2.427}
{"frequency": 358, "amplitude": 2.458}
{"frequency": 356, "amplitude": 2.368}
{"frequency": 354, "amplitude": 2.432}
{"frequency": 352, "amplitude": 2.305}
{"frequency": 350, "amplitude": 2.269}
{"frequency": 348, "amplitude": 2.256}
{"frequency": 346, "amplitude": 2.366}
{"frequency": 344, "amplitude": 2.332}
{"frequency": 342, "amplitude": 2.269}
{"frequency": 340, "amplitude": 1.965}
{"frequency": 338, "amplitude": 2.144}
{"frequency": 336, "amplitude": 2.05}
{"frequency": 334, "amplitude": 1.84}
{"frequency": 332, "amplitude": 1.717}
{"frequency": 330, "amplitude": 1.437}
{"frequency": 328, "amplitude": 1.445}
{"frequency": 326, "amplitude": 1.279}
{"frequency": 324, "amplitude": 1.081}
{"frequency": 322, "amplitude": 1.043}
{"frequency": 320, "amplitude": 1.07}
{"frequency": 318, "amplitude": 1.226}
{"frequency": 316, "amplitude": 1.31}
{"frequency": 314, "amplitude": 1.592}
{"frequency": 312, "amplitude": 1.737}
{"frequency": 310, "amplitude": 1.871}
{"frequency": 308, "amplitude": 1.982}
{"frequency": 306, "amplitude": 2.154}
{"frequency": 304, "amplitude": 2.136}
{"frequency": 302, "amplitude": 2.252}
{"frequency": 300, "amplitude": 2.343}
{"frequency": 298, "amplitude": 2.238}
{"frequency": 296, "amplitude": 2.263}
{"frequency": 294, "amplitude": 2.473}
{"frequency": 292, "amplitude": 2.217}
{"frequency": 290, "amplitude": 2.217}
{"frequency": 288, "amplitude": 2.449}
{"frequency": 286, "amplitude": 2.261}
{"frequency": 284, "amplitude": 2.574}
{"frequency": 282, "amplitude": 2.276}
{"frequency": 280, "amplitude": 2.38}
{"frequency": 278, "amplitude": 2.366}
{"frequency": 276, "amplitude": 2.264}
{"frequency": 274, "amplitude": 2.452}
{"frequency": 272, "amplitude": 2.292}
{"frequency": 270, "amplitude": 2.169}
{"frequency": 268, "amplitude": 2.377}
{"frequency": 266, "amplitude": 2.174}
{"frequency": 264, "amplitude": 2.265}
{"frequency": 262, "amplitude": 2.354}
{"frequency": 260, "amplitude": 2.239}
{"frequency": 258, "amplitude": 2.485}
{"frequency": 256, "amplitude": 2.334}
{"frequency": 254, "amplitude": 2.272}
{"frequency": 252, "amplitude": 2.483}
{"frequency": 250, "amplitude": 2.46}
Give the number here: 2.9 Hz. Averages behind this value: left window 2.31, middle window 1.8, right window 2.26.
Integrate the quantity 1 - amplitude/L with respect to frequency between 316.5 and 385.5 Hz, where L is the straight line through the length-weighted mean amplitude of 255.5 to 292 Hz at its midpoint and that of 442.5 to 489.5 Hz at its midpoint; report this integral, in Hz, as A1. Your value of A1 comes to 8.3 Hz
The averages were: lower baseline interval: 2.33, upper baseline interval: 2.34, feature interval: 2.05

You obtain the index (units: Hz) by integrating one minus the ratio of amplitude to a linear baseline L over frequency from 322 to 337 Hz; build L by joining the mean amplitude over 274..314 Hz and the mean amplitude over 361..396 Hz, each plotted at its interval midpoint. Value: 5.1 Hz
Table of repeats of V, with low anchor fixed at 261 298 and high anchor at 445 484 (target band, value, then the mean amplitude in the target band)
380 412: 0.51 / 2.3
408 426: 1.35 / 2.17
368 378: -0.07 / 2.35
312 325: 5.96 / 1.26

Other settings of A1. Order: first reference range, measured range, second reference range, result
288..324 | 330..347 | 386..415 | -0.2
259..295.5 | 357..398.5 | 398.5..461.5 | -1.5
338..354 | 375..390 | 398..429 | -0.9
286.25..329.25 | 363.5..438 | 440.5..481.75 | -4.5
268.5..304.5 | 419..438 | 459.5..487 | 0.6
